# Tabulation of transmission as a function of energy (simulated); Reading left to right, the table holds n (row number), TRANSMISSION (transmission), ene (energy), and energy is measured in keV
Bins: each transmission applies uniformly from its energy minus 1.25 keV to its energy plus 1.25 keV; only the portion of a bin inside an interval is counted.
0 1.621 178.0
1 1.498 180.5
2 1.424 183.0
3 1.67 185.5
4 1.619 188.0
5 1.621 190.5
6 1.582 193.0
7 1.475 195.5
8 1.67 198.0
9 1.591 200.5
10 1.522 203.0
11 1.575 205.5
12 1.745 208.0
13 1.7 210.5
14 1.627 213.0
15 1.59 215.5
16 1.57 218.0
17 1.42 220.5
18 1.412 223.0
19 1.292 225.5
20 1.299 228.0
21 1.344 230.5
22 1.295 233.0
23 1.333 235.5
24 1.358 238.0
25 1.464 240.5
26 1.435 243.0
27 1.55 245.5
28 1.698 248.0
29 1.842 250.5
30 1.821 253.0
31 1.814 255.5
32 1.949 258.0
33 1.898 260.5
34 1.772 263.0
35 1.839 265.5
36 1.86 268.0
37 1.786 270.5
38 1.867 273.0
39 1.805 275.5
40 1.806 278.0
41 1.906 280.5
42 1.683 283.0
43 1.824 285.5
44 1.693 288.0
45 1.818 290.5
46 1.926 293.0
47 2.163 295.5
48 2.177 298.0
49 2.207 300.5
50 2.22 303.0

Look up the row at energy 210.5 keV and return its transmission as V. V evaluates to 1.7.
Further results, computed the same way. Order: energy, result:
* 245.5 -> 1.55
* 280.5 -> 1.906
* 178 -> 1.621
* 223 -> 1.412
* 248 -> 1.698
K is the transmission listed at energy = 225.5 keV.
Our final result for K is 1.292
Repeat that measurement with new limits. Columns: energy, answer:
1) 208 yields 1.745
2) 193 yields 1.582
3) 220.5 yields 1.42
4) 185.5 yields 1.67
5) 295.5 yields 2.163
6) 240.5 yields 1.464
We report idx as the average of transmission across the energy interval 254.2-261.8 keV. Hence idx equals 1.89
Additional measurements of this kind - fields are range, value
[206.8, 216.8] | 1.66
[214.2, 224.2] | 1.5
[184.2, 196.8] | 1.59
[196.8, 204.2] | 1.59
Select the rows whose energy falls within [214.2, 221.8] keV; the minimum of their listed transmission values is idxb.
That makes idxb 1.42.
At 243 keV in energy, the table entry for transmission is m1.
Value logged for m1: 1.435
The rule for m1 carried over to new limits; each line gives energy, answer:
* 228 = 1.299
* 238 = 1.358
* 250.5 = 1.842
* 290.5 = 1.818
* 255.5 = 1.814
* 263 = 1.772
